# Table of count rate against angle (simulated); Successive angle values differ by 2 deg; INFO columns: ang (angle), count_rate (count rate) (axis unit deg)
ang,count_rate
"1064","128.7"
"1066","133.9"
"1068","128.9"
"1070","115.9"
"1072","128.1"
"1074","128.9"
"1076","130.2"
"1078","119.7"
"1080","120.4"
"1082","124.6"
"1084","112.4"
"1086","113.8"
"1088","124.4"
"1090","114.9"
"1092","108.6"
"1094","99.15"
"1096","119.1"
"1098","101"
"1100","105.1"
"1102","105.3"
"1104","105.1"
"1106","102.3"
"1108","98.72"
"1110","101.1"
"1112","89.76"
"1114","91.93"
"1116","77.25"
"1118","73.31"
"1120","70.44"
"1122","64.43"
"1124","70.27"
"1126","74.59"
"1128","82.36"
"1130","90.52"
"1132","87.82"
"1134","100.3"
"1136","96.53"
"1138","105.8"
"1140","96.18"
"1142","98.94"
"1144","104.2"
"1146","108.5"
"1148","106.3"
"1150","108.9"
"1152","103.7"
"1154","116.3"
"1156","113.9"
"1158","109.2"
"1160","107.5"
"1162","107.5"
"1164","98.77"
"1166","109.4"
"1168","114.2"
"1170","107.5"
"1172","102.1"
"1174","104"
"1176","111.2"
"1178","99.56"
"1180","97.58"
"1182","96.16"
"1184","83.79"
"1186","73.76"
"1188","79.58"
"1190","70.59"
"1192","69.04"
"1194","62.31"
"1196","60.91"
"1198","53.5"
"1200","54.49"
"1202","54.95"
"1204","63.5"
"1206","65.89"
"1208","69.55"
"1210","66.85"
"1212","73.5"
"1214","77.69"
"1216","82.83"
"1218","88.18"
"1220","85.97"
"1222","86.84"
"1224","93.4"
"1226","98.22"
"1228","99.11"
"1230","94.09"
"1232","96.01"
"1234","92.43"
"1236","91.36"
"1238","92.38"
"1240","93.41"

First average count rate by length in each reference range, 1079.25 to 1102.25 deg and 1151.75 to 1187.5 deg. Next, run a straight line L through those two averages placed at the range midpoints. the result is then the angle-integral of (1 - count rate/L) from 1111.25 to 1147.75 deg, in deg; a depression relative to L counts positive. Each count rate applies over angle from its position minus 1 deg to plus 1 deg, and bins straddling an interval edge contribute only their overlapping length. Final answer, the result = 6.5 deg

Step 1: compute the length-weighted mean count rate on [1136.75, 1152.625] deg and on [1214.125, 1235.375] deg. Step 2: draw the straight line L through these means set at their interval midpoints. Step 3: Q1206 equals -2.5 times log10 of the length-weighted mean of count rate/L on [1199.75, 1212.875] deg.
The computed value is 0.408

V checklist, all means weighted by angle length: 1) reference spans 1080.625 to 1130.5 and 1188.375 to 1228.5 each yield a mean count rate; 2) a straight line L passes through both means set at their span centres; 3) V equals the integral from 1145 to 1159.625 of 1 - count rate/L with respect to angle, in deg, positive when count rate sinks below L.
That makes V -3.9 deg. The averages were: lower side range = 97.1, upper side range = 73.6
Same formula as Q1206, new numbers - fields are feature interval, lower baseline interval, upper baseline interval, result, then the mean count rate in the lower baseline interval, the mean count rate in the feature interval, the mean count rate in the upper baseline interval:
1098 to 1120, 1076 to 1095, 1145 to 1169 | 0.21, 116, 94.1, 109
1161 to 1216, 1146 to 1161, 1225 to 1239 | 0.24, 109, 82.5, 94.8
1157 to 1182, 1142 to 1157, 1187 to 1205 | -0.19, 108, 105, 63.2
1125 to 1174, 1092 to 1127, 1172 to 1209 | -0.21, 91.6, 102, 76.8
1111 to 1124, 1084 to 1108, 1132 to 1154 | 0.34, 109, 77.3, 103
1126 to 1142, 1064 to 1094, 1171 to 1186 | 0.16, 121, 93.3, 97.5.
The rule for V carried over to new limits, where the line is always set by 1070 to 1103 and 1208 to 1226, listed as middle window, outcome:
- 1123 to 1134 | 2.32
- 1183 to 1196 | 2.49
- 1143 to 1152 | -0.58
